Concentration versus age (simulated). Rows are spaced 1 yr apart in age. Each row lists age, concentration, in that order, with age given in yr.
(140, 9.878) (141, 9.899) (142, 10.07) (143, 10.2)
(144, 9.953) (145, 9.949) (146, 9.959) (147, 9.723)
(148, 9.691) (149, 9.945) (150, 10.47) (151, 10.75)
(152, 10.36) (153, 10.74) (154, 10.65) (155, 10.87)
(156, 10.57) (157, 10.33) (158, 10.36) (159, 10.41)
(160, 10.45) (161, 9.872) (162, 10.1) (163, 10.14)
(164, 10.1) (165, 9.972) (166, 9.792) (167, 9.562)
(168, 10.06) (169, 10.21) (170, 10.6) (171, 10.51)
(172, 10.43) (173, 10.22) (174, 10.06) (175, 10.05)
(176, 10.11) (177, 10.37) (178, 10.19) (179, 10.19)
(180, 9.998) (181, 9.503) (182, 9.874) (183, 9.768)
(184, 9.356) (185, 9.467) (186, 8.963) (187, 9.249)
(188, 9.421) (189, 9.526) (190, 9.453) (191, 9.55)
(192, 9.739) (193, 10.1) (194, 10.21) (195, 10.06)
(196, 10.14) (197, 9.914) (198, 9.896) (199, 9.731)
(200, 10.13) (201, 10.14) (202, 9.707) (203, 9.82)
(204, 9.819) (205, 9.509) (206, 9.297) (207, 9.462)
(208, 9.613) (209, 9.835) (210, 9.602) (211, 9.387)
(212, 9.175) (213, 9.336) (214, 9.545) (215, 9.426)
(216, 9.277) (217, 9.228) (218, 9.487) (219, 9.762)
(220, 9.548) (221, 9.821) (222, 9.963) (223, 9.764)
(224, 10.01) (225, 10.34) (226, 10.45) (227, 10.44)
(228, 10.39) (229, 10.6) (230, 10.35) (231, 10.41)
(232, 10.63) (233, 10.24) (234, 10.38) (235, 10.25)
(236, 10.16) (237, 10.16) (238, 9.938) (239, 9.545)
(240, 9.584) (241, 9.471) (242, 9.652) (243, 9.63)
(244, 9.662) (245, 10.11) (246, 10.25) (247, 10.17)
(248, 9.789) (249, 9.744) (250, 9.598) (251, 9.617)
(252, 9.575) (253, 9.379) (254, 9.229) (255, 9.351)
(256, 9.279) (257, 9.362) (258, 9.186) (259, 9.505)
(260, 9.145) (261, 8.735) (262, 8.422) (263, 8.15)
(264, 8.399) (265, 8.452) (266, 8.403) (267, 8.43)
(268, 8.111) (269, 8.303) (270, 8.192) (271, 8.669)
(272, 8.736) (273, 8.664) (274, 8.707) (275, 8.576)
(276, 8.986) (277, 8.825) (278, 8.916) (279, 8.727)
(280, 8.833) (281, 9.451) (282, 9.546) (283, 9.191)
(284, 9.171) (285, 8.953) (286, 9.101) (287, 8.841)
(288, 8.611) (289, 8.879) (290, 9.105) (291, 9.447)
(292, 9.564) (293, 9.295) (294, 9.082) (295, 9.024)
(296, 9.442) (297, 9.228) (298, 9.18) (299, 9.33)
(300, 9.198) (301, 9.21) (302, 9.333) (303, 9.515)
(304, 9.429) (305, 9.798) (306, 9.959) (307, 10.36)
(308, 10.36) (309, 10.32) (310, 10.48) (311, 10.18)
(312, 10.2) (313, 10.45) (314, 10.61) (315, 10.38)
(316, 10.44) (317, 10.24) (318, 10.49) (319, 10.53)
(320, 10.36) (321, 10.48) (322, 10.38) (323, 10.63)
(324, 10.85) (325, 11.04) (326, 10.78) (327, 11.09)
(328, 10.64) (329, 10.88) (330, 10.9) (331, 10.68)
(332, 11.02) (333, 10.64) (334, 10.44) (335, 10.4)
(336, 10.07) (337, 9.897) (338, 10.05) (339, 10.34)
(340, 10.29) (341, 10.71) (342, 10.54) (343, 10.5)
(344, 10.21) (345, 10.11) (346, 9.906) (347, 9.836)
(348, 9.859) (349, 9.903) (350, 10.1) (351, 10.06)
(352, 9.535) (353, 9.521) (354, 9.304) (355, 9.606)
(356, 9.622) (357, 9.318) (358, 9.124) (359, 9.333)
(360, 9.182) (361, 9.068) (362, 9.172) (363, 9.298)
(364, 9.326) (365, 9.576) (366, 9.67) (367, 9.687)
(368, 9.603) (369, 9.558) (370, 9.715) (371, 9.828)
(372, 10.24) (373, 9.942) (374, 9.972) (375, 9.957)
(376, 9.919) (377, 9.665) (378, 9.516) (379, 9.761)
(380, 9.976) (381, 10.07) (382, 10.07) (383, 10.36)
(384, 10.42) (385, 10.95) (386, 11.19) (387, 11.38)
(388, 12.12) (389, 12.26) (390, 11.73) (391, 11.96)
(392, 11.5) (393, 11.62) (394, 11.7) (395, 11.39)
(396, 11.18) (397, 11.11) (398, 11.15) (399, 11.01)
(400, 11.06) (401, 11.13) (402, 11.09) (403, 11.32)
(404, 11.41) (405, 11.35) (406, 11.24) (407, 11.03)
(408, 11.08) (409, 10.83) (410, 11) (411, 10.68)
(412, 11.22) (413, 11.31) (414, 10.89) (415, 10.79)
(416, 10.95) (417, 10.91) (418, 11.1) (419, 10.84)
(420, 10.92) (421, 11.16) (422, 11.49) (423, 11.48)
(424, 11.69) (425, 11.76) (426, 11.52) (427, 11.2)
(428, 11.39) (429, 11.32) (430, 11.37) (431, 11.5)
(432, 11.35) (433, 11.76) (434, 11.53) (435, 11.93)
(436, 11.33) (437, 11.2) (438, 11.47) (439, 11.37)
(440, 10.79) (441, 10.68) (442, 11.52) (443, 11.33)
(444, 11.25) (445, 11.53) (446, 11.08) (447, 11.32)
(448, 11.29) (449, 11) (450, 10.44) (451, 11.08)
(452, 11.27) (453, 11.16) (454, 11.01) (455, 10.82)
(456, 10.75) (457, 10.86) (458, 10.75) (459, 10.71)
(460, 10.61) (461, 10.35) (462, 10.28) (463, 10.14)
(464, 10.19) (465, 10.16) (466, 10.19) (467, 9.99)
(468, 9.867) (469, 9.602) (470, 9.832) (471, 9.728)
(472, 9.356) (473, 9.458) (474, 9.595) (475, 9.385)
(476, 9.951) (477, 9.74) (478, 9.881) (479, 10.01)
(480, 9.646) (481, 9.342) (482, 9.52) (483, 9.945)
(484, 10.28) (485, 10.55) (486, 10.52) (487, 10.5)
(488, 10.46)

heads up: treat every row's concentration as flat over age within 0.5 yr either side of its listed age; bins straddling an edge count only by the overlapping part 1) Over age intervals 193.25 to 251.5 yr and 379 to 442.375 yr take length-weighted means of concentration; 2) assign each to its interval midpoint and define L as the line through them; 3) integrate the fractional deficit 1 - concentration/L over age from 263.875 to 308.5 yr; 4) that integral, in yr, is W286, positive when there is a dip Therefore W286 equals 5.4 yr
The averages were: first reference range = 9.87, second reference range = 11.2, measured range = 9.06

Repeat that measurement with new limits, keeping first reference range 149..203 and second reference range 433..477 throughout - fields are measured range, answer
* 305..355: 0.2 yr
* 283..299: 1.8 yr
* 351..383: 2.5 yr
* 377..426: -2.5 yr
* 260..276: 2.7 yr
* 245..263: 1.4 yr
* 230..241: 0.1 yr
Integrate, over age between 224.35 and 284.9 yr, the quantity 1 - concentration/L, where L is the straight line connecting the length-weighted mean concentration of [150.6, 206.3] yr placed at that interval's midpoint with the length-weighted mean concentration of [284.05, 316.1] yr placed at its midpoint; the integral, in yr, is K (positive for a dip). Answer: 2.2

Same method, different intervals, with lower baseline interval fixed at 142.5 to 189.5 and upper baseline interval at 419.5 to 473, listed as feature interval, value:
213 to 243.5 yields 0.94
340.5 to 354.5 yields 0.81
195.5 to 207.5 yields 0.44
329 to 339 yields 0.10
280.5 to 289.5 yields 1.16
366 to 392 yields 0.77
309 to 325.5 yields 0.08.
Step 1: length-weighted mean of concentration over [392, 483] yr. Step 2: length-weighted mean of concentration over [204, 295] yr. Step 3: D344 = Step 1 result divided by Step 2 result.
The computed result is 1.15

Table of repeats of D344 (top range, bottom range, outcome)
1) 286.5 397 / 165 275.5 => 1.05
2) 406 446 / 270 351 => 1.14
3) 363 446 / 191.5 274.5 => 1.14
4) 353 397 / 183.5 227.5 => 1.05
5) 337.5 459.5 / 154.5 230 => 1.08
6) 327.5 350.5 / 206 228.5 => 1.07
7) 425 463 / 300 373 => 1.11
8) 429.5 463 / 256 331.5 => 1.17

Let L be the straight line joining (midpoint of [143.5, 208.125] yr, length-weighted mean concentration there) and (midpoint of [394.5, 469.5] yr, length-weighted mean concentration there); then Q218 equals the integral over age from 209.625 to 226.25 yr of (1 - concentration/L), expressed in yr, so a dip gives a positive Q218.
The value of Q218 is 0.8 yr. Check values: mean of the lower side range 9.99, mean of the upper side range 11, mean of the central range 9.64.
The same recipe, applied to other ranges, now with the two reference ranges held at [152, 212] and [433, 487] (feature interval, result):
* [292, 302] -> 0.9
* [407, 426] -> -1.2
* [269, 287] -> 2.3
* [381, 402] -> -1.7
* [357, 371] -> 1.2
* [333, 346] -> 0.0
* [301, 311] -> 0.3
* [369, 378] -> 0.4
